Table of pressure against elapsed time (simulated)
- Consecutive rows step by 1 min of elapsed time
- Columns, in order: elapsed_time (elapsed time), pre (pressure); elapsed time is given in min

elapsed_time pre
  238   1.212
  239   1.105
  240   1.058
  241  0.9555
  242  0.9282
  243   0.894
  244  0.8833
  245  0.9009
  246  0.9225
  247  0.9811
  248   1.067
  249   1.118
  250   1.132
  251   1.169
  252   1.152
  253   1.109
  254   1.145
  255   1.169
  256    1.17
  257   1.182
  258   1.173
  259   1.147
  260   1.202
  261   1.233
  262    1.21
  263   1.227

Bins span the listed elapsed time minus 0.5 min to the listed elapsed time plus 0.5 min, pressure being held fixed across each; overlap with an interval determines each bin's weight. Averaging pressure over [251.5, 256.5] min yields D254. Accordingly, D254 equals 1.15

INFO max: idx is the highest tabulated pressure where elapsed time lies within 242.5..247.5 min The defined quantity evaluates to 0.9811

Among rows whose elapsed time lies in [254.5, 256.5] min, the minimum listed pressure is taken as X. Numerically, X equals 1.169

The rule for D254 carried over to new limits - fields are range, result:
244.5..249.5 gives 0.998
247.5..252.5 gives 1.13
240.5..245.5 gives 0.912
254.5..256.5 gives 1.17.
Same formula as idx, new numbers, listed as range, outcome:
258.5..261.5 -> 1.233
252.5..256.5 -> 1.17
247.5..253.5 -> 1.169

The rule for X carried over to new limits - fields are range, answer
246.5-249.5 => 0.9811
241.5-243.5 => 0.894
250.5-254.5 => 1.109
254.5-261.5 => 1.147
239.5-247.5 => 0.8833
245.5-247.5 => 0.9225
